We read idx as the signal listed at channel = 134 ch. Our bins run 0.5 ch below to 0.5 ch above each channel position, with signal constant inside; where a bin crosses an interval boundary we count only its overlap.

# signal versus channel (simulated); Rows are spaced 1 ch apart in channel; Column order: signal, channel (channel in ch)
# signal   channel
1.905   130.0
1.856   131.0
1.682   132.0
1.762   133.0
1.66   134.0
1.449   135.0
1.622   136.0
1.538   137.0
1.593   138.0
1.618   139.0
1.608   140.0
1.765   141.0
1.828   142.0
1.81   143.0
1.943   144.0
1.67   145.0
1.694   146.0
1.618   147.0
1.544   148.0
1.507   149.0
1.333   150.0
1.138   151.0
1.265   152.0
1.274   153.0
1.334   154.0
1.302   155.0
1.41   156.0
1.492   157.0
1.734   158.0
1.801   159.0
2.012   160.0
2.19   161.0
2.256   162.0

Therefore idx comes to 1.66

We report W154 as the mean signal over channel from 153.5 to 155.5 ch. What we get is 1.32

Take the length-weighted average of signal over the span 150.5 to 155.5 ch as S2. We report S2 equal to 1.26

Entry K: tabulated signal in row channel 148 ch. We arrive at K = 1.544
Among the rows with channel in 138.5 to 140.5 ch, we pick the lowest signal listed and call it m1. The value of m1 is 1.608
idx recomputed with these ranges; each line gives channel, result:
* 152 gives 1.265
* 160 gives 2.012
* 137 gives 1.538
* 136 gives 1.622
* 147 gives 1.618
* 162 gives 2.256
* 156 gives 1.41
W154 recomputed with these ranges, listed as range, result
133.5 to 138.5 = 1.57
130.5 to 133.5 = 1.77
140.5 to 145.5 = 1.8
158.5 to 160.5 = 1.91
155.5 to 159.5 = 1.61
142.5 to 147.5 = 1.75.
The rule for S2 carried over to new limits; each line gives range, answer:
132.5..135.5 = 1.62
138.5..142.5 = 1.7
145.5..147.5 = 1.66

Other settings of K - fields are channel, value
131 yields 1.856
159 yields 1.801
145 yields 1.67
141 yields 1.765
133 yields 1.762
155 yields 1.302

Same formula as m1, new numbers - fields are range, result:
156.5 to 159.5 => 1.492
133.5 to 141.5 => 1.449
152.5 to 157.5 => 1.274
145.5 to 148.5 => 1.544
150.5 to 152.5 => 1.138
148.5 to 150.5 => 1.333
